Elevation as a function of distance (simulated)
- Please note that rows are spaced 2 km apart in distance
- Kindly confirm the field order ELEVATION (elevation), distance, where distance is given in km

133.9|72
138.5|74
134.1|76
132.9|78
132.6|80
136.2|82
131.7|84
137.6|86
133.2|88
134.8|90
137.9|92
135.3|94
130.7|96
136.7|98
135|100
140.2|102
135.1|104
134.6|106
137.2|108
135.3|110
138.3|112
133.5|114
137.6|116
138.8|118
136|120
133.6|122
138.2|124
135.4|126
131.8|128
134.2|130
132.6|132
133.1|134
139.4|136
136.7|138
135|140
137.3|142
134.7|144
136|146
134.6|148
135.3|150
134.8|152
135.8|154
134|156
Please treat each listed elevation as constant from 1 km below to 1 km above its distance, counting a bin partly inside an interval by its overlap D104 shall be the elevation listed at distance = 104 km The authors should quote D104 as 135.1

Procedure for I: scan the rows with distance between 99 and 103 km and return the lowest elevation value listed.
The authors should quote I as 135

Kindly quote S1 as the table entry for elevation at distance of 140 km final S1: 135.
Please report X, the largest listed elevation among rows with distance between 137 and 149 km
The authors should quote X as 137.3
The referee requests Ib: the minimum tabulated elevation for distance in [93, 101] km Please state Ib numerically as 130.7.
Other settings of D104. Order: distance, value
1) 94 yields 135.3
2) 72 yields 133.9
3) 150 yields 135.3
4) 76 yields 134.1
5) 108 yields 137.2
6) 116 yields 137.6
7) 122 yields 133.6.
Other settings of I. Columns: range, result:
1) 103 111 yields 134.6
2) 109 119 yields 133.5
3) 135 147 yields 134.7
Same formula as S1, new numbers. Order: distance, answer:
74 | 138.5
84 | 131.7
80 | 132.6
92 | 137.9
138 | 136.7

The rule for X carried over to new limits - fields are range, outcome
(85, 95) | 137.9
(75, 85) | 136.2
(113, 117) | 137.6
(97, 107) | 140.2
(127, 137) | 139.4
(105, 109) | 137.2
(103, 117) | 138.3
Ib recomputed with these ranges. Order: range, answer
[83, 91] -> 131.7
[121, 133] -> 131.8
